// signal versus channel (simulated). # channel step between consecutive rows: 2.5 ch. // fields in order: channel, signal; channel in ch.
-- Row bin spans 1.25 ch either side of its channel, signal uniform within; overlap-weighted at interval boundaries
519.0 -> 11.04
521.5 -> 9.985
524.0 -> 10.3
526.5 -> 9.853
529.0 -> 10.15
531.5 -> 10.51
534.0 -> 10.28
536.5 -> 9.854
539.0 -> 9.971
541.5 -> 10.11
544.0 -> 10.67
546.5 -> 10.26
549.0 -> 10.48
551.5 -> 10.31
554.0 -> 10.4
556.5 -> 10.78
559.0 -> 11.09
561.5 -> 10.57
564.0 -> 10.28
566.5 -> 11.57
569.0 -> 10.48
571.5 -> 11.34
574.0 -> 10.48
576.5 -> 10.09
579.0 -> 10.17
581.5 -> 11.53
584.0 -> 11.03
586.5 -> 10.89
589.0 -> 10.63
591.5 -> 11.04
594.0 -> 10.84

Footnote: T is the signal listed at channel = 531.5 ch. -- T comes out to 10.51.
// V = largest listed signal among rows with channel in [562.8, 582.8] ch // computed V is 11.57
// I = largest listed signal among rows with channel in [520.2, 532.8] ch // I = 10.51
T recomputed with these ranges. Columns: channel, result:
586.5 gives 10.89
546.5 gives 10.26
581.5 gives 11.53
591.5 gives 11.04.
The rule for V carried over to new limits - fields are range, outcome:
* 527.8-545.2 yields 10.67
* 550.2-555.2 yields 10.4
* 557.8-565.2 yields 11.09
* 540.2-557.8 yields 10.78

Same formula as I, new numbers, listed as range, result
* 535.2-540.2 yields 9.971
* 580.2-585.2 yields 11.53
